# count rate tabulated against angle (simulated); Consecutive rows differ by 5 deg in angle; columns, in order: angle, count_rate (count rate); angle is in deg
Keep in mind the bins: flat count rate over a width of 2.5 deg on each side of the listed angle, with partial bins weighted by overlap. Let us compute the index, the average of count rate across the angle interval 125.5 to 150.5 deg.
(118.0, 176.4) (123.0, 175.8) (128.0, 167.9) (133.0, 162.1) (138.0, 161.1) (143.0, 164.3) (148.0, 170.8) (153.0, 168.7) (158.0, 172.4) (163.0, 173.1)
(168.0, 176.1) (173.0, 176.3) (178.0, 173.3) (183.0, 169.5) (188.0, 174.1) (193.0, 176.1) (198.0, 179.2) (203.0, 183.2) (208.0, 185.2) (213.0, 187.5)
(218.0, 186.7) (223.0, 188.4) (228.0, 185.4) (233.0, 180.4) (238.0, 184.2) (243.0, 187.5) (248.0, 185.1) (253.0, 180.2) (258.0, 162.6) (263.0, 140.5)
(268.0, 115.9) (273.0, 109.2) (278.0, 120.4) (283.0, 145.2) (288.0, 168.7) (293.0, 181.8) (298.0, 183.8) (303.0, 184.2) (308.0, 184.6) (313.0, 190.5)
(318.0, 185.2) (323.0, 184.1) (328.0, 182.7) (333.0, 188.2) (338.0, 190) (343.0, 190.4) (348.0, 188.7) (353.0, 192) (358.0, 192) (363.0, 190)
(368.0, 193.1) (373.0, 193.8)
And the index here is 165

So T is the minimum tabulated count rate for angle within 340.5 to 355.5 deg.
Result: 188.7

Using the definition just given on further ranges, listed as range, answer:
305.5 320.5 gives 184.6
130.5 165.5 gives 161.1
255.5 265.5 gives 140.5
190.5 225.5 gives 176.1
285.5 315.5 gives 168.7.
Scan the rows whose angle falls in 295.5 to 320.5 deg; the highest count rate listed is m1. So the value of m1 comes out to 190.5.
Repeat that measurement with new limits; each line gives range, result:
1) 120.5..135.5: 175.8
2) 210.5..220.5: 187.5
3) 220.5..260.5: 188.4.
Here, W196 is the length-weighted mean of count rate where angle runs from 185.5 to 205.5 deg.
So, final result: 178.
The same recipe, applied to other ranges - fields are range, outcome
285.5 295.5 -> 175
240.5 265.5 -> 171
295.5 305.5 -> 184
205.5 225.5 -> 187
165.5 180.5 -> 175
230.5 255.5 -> 183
